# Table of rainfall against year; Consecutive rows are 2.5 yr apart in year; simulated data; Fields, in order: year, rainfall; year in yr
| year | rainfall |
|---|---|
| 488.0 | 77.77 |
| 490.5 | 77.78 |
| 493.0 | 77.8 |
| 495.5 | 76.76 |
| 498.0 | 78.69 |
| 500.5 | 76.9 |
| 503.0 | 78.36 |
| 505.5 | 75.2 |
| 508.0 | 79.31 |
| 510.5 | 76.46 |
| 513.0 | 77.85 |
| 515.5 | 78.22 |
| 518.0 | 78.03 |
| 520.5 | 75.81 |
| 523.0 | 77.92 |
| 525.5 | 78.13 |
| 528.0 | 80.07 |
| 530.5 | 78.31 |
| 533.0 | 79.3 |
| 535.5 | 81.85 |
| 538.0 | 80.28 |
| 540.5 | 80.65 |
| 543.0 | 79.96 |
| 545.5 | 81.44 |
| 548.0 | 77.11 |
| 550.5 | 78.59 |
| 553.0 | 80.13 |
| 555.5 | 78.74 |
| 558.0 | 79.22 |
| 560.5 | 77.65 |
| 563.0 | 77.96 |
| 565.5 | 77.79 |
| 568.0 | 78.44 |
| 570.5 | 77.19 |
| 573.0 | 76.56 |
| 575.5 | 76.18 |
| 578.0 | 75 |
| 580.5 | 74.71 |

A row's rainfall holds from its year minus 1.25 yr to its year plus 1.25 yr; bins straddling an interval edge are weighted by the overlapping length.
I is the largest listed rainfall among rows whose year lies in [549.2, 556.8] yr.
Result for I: 80.13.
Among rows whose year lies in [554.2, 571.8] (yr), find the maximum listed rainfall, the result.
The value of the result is 79.22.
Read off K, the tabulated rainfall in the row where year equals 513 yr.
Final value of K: 77.85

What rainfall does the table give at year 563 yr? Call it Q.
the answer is 77.96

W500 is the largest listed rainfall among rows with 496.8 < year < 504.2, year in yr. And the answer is 78.69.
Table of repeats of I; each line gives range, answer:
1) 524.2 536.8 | 81.85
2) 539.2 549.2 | 81.44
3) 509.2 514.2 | 77.85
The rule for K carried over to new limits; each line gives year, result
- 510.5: 76.46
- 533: 79.3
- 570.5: 77.19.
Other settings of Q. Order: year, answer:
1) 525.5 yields 78.13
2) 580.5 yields 74.71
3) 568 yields 78.44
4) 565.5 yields 77.79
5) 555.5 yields 78.74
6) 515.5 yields 78.22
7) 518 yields 78.03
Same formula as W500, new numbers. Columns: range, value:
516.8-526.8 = 78.13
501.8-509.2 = 79.31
